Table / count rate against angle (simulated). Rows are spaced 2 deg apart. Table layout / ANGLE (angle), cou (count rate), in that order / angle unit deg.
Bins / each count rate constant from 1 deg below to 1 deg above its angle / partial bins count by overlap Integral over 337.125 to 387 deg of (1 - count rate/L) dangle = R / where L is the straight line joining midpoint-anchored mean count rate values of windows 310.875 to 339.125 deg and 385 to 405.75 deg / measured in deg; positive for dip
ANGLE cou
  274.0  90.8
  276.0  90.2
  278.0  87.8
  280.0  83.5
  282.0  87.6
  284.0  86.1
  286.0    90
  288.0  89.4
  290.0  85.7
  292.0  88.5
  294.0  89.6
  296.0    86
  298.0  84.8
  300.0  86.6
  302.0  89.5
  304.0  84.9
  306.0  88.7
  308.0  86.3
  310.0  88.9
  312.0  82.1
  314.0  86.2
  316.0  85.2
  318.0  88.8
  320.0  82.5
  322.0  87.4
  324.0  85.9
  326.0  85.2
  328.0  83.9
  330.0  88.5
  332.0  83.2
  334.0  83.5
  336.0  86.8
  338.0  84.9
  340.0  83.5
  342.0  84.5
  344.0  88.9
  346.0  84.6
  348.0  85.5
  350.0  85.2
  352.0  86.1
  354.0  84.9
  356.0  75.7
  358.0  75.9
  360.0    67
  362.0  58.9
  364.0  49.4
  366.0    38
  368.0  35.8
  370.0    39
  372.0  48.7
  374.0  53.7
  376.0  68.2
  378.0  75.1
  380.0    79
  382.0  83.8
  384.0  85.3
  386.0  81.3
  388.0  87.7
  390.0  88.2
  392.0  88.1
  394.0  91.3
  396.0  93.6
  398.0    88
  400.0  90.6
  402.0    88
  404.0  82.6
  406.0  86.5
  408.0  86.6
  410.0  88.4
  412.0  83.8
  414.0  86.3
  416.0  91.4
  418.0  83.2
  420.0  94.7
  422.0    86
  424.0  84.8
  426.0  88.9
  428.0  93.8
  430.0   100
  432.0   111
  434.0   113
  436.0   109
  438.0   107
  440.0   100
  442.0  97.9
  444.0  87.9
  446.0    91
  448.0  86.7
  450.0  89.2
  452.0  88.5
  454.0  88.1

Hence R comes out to 8.8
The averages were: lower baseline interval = 85.3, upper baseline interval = 87.9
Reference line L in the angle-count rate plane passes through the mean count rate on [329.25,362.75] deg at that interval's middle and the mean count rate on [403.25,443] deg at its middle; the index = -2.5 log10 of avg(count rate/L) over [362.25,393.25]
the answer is 0.29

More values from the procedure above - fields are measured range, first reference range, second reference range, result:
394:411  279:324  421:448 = 0.08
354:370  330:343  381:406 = 0.43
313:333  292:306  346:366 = -0.06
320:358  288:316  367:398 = -0.05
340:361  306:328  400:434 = 0.07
